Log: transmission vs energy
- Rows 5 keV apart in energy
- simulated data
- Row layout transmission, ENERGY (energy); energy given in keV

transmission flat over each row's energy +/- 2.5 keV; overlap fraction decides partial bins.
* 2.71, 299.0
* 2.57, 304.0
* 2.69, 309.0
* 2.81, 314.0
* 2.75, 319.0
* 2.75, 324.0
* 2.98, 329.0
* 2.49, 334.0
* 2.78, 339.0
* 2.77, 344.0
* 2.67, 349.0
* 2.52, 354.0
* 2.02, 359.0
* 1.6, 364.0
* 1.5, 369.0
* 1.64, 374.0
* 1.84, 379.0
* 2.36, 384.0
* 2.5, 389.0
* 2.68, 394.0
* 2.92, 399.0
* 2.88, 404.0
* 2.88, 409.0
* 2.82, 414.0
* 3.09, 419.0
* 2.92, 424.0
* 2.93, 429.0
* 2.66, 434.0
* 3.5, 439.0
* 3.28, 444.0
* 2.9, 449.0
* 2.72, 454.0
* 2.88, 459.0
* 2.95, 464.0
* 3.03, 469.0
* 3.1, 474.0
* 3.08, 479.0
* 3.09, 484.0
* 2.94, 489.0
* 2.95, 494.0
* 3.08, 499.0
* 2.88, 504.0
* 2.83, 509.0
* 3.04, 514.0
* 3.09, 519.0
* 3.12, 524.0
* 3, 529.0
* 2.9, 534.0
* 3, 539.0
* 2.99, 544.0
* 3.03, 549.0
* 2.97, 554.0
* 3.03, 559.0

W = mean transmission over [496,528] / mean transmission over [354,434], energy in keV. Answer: 1.2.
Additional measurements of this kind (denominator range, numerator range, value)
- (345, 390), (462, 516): 1.44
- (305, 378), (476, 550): 1.24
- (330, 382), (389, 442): 1.32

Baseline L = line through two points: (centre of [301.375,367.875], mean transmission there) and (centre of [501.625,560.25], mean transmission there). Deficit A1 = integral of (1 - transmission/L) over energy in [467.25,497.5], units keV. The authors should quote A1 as -1.6 keV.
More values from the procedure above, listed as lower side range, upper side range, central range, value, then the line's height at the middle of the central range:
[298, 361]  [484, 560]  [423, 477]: -2.3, 2.87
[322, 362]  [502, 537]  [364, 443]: 4.5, 2.74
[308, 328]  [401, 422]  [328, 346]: 0.4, 2.8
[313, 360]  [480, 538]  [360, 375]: 6.1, 2.73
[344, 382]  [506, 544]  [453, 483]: -3.6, 2.65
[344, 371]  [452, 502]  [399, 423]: -3.8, 2.52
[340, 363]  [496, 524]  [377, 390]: 1.8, 2.56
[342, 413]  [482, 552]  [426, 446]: -3.5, 2.62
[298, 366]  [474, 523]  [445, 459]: 0.1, 2.89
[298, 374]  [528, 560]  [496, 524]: -0.9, 2.9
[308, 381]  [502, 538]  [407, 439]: -3.4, 2.65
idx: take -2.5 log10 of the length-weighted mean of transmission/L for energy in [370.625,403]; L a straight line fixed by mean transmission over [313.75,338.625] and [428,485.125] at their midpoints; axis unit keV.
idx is 0.23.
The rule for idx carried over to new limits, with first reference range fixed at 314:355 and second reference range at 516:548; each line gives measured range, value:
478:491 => -0.03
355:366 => 0.40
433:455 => -0.06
